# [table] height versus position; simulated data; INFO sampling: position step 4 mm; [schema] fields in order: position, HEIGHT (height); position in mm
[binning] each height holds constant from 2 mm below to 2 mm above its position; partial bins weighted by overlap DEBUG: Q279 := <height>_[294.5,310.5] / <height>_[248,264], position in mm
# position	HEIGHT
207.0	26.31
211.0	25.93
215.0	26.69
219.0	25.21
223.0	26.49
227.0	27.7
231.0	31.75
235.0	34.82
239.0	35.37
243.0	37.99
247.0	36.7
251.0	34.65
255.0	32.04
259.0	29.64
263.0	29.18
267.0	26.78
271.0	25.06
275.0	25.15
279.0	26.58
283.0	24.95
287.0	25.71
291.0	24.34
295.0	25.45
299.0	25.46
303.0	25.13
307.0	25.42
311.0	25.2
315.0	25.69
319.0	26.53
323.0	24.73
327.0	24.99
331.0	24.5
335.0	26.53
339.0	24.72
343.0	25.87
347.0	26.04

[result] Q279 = 0.80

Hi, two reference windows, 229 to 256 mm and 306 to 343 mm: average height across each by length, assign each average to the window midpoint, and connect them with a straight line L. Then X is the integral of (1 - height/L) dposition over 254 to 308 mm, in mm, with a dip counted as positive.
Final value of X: 7.10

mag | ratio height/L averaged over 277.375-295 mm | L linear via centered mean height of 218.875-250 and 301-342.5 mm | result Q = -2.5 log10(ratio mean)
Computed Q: 0.12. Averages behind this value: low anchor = 32.5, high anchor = 25.4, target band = 25.4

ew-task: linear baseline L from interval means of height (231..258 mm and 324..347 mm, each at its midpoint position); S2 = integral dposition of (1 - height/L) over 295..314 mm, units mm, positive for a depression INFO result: 2.1 mm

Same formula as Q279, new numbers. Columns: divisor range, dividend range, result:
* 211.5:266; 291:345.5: 0.81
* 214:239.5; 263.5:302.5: 0.87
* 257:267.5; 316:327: 0.89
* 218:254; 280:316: 0.78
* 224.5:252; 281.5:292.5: 0.74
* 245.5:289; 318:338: 0.88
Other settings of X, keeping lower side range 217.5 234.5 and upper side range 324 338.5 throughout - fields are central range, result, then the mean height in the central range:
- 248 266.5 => -2.5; 31.3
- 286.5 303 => 0.7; 25.2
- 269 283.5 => 0.8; 25.5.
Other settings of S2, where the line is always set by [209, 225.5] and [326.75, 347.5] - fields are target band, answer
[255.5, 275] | -1.4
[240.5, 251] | -4.4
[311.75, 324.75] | 0.0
